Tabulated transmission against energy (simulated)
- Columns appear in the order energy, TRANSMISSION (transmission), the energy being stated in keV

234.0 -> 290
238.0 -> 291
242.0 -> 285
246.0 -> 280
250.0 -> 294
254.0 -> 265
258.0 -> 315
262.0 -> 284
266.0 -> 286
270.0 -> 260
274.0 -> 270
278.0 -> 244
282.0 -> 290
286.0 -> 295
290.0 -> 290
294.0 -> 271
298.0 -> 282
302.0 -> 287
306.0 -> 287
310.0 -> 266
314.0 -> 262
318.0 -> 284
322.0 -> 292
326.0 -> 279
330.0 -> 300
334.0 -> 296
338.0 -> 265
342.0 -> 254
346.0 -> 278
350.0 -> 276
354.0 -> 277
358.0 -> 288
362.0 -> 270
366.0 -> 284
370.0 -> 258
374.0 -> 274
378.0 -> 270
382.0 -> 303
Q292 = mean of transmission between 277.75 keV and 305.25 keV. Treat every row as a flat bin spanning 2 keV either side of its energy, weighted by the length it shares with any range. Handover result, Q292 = 282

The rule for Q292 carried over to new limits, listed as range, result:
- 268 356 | 278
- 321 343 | 282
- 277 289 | 280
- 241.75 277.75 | 280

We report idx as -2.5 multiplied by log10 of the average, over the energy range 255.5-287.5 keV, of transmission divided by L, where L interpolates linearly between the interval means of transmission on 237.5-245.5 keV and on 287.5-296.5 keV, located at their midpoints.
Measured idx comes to 0.012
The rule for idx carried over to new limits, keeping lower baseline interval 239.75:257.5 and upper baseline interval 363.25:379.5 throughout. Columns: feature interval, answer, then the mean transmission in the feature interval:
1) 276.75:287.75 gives 0.01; 278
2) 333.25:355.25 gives 0.00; 273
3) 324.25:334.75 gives -0.06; 291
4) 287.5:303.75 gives -0.01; 283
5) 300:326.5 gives -0.01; 280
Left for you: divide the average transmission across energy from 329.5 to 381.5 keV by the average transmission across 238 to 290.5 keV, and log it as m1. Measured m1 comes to 1.0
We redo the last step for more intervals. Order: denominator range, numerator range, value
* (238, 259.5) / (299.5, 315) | 0.96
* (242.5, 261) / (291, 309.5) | 0.98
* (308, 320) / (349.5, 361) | 1.03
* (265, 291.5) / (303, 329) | 1.01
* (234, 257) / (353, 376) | 0.97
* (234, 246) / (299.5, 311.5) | 0.98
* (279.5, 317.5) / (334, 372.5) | 0.97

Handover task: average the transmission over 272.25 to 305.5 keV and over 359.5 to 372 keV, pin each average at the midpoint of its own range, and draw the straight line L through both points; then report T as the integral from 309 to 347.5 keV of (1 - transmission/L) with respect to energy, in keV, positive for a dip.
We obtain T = -0.4 keV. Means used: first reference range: 279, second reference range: 271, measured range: 278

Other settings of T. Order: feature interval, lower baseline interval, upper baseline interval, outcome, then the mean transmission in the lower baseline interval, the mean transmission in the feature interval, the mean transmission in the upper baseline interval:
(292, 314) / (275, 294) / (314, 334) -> 0.4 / 278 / 277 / 287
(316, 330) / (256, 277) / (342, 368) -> -0.4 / 281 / 287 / 277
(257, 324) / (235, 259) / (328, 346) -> 0.8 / 287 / 280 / 279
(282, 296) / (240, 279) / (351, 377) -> -0.4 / 279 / 286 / 275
